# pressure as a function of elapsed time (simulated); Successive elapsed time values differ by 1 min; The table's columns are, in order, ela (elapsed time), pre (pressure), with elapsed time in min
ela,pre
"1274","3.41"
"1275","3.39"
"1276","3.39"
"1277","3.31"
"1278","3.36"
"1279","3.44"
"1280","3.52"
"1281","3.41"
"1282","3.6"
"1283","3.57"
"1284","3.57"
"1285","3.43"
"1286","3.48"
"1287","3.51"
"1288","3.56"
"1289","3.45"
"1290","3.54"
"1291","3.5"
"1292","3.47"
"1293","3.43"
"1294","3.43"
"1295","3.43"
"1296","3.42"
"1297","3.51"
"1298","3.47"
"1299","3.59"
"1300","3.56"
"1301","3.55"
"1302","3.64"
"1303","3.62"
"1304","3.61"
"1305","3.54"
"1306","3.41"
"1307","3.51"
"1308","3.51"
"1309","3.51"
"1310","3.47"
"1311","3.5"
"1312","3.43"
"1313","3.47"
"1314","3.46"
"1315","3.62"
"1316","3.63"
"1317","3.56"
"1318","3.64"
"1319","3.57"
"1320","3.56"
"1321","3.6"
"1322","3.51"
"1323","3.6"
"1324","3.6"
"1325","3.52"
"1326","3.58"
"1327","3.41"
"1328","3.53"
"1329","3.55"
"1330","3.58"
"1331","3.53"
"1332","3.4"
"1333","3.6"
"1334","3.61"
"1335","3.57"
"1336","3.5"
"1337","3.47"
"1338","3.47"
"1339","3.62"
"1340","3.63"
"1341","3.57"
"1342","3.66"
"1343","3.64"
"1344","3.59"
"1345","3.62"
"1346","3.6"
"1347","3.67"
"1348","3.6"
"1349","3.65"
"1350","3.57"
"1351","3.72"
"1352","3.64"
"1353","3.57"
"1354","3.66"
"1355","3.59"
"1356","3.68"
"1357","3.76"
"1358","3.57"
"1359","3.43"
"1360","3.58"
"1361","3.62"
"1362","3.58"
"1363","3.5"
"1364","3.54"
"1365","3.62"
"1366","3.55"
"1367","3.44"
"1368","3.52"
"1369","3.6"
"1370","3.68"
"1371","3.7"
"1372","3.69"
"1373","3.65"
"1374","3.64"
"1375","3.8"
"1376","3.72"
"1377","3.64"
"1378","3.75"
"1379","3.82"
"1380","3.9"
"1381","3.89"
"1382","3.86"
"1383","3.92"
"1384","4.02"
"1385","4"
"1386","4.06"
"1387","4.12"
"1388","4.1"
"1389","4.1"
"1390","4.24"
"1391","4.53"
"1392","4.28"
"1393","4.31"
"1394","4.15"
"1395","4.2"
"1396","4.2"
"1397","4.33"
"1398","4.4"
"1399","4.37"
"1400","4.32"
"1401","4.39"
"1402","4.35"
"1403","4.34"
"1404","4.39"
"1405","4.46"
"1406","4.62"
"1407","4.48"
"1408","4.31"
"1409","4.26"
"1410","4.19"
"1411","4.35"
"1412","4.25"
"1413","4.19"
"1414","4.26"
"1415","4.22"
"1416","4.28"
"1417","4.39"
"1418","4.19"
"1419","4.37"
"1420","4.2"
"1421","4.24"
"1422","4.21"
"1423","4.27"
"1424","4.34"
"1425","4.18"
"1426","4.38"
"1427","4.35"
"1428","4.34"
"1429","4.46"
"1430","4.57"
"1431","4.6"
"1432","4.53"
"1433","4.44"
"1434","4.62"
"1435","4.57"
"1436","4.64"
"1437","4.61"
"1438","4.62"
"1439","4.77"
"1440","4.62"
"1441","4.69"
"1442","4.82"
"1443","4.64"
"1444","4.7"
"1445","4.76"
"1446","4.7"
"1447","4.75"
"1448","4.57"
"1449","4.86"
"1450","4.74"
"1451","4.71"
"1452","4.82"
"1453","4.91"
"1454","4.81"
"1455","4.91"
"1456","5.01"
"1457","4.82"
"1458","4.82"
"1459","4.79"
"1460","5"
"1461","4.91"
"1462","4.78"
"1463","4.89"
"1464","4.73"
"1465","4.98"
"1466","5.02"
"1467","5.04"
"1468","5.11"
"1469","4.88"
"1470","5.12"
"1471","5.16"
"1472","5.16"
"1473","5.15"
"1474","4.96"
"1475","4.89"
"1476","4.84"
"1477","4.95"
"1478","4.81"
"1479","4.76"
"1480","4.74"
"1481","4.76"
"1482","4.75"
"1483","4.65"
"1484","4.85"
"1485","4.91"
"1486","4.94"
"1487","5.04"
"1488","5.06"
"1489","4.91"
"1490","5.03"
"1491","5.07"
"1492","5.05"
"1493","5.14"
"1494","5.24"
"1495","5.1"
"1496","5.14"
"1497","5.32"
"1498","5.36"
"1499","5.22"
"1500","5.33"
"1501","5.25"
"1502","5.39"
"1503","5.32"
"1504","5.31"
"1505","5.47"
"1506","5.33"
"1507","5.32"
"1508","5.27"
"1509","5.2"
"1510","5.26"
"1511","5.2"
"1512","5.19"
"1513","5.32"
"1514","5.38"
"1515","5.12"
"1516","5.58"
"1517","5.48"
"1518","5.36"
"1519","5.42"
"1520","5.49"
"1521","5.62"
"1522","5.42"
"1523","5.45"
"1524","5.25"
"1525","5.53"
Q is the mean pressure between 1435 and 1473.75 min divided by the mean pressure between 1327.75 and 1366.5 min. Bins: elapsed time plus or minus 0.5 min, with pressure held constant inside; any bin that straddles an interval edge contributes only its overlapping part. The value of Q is 1.35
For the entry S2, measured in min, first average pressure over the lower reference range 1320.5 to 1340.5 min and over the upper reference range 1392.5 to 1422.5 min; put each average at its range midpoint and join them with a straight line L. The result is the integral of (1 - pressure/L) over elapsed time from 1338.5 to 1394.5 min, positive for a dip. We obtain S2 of 2.14 min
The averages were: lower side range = 3.54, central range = 3.75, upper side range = 4.31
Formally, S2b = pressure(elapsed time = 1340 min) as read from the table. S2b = 3.63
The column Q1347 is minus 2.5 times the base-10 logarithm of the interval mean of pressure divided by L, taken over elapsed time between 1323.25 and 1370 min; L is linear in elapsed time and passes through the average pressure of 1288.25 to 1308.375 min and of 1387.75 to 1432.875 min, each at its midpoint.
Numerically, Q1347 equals 0.082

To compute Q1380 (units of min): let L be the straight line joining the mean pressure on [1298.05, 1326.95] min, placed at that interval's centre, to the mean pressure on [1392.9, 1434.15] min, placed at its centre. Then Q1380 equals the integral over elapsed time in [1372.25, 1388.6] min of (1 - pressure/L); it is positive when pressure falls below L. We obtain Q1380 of 0.9 min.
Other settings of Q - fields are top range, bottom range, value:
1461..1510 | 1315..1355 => 1.41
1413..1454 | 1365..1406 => 1.13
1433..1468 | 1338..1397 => 1.27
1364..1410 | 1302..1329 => 1.14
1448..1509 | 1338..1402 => 1.31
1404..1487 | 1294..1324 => 1.32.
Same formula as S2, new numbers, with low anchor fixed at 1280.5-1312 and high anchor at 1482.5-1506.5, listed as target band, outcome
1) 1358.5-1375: 2.0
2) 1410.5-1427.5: 0.9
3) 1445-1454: 0.0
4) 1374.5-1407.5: 1.1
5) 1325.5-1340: 1.0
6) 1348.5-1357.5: 0.7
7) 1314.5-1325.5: 0.4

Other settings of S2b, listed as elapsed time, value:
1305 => 3.54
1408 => 4.31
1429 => 4.46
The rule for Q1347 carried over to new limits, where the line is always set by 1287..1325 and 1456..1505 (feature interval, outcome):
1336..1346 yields 0.071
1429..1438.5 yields 0.010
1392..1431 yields 0.025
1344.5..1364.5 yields 0.095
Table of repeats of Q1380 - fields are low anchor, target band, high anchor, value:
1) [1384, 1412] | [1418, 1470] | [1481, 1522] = 0.3 min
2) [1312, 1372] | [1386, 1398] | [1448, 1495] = -0.4 min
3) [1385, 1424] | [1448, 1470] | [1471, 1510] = -0.4 min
